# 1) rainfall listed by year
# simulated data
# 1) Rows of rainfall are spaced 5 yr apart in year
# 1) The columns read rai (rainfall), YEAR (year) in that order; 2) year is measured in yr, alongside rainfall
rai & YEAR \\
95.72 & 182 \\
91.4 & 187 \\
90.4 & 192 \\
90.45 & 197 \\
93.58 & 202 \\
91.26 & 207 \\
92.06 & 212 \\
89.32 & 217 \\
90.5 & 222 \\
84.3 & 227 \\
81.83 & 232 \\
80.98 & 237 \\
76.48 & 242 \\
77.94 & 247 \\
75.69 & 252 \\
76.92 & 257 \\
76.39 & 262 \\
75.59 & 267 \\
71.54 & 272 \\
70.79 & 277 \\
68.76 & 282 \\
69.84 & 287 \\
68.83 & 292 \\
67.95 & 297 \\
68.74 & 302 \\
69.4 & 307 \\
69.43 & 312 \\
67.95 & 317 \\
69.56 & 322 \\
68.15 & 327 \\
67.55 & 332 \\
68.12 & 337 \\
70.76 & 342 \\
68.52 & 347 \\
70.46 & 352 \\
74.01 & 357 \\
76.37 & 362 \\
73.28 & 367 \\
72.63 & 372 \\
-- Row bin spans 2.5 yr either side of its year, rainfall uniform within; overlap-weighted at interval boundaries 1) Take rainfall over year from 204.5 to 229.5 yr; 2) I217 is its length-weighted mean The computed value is 89.5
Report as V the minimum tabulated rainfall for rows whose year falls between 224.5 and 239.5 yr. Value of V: 80.98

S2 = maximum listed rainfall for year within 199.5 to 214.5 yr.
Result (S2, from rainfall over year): 93.58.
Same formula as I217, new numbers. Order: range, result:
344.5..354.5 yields 69.5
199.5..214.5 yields 92.3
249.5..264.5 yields 76.3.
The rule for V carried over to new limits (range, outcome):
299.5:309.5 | 68.74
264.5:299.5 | 67.95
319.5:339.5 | 67.55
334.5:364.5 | 68.12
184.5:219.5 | 89.32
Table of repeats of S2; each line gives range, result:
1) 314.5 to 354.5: 70.76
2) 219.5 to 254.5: 90.5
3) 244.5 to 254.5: 77.94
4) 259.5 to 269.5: 76.39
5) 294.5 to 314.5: 69.43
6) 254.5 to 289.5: 76.92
